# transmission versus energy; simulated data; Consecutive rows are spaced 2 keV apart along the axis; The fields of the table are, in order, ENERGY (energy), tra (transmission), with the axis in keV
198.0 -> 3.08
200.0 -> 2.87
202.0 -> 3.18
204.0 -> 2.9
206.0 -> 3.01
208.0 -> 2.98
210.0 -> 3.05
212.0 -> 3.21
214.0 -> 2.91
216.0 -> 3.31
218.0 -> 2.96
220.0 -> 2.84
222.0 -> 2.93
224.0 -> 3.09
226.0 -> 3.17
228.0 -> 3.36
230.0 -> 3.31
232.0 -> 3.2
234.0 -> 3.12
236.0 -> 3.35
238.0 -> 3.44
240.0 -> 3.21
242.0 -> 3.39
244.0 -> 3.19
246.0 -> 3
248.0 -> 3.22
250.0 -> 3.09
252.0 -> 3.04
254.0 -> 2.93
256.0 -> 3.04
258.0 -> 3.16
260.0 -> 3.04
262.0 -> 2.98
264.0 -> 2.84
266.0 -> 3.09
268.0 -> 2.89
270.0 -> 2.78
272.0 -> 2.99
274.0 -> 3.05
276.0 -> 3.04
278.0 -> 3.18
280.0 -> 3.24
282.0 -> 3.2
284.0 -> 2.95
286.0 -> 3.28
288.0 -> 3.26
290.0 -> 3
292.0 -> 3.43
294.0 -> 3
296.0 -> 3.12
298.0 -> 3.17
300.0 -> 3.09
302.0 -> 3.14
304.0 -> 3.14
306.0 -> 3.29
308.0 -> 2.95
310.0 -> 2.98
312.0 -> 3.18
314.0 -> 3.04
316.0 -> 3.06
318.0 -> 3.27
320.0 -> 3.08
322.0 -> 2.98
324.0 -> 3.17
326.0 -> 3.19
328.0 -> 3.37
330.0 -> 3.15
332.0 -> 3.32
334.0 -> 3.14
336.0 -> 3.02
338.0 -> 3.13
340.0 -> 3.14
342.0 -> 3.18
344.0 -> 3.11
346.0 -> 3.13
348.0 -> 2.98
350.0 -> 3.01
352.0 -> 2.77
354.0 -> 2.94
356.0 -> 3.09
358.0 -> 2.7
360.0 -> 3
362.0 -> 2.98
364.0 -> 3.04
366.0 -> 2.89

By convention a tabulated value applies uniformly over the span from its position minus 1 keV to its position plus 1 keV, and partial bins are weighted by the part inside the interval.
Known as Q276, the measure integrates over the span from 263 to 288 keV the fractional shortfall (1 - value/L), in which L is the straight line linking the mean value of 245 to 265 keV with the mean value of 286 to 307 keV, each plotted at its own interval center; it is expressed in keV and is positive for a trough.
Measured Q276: 0.4 keV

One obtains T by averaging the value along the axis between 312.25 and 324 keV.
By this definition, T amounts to 3.1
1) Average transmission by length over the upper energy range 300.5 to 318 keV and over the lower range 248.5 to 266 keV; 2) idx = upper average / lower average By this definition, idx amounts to 1.03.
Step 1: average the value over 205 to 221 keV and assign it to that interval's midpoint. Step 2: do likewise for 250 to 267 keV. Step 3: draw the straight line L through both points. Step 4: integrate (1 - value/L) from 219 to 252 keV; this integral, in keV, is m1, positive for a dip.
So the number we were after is -1.6 keV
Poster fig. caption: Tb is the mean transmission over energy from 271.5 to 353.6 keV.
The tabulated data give 3.12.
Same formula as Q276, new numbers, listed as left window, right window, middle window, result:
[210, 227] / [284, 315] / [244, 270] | 0.56 keV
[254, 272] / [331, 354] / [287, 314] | -0.96 keV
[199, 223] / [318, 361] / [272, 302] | -0.84 keV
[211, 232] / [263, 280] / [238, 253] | -0.60 keV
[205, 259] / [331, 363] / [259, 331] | -0.47 keV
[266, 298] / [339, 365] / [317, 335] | -0.87 keV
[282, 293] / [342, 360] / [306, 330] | -0.30 keV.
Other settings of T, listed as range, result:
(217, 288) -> 3.1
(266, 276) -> 2.96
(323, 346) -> 3.17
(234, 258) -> 3.17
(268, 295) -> 3.1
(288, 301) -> 3.14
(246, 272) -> 3.01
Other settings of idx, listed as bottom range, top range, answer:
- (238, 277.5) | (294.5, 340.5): 1.02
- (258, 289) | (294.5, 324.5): 1.02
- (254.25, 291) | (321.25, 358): 1.01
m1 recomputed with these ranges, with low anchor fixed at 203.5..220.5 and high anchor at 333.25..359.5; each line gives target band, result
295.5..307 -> -0.5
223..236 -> -0.8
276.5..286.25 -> -0.4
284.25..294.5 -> -0.5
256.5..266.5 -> 0.0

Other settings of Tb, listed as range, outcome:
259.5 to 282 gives 3.02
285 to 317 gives 3.13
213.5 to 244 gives 3.18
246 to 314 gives 3.08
